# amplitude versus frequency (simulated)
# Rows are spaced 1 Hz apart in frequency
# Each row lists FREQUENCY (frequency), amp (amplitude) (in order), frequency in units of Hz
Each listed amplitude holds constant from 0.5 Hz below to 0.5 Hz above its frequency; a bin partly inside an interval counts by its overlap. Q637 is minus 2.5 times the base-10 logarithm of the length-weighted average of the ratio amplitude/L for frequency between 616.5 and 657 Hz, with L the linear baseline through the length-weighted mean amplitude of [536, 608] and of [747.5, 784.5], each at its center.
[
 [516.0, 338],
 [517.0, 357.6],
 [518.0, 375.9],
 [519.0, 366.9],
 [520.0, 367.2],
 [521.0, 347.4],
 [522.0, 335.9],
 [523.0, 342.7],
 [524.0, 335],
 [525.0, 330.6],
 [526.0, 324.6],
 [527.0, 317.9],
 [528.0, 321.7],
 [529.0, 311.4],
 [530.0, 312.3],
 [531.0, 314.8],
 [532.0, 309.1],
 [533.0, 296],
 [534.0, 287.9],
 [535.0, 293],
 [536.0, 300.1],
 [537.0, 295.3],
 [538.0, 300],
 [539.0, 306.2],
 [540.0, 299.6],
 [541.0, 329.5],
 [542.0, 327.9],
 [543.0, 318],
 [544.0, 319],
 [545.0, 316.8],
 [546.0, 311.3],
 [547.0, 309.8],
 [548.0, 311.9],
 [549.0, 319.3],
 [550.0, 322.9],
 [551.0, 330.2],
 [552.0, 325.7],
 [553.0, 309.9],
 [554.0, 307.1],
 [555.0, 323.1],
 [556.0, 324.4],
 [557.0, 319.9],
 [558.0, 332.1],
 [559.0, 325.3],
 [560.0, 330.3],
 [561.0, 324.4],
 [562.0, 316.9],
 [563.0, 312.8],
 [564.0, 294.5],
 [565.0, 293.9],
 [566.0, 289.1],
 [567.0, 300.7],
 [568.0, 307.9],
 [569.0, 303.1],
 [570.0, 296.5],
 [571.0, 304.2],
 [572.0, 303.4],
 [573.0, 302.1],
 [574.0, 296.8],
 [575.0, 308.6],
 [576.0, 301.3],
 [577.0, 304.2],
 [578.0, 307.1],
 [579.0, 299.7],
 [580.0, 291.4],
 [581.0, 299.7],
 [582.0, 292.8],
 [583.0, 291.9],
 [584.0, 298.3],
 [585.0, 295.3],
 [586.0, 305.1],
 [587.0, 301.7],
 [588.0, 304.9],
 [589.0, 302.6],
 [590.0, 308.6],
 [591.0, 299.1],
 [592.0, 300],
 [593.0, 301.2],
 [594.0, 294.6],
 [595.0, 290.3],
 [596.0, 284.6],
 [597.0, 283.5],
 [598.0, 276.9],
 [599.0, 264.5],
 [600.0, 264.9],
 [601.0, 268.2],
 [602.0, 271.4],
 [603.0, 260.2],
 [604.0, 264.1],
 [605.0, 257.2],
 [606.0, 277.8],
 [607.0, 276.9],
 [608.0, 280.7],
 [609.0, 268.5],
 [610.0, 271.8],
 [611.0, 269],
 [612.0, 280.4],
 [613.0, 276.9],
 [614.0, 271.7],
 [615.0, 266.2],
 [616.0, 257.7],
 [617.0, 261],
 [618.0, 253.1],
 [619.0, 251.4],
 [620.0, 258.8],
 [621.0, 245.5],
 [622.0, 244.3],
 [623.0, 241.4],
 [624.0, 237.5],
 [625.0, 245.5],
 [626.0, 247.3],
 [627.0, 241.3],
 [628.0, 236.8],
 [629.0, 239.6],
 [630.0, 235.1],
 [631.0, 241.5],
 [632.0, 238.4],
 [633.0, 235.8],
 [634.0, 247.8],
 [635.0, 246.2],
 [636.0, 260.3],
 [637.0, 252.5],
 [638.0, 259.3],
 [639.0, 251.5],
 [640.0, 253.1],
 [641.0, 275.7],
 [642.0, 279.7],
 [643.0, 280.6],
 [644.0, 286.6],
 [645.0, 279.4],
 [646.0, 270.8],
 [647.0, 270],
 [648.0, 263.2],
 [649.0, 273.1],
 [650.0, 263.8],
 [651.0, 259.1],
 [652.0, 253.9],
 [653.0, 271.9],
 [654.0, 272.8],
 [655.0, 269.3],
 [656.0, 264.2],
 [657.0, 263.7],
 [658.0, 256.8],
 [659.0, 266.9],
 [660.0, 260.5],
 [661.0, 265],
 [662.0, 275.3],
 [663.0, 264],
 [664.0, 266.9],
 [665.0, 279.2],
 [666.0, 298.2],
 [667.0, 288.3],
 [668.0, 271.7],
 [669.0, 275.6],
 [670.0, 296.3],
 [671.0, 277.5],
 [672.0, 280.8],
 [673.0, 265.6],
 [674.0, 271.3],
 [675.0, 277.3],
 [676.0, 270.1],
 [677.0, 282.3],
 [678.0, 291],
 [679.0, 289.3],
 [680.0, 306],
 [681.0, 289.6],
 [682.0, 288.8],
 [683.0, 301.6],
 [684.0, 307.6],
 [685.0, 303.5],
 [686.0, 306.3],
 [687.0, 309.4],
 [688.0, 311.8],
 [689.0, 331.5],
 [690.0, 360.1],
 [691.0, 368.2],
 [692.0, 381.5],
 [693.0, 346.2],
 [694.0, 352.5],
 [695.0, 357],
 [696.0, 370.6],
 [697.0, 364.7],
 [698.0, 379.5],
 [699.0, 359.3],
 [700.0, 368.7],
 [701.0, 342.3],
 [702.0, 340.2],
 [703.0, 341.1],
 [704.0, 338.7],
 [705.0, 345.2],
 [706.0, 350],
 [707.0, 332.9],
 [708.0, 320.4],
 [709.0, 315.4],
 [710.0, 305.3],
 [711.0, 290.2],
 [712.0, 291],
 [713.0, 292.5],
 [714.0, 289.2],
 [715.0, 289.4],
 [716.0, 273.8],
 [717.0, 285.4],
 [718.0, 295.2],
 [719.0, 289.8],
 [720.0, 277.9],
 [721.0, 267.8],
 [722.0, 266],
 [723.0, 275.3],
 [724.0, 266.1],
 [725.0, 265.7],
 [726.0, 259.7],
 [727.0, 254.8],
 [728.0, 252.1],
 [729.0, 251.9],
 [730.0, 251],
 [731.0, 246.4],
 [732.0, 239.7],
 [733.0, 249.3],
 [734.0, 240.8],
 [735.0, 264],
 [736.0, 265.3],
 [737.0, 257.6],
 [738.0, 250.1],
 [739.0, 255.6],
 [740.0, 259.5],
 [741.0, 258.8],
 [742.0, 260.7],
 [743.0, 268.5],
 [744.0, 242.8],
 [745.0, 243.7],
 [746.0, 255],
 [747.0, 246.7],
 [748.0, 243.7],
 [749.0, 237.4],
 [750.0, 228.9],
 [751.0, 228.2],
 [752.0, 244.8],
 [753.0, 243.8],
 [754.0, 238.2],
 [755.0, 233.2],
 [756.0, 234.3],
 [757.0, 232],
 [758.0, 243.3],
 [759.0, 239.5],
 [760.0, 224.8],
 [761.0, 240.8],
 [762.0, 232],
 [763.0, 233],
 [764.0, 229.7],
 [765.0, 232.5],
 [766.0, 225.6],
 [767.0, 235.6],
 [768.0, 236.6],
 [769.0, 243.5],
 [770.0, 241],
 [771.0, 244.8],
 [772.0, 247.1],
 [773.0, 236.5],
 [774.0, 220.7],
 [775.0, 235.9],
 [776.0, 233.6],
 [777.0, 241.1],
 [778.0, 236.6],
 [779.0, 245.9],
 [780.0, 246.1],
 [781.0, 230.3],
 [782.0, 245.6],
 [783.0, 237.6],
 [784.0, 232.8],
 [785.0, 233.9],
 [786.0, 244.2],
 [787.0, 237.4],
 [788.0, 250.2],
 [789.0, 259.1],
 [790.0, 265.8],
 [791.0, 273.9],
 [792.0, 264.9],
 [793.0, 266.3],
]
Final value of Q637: 0.09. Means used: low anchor 301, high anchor 237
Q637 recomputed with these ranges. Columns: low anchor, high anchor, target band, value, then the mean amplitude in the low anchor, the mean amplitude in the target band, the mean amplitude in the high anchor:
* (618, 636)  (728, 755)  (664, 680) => -0.146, 244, 281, 249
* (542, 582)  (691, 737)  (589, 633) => 0.162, 311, 265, 302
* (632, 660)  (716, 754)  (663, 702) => -0.198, 263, 313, 256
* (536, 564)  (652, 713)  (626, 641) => 0.248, 317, 247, 306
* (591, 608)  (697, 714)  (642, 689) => 0.118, 278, 280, 332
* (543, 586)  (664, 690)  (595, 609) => 0.117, 309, 272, 292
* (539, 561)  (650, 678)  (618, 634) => 0.184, 320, 243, 272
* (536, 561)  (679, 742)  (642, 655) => 0.136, 317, 271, 301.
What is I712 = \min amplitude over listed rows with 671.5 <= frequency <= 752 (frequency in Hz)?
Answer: 228.2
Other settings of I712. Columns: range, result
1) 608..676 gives 235.1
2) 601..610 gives 257.2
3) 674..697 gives 270.1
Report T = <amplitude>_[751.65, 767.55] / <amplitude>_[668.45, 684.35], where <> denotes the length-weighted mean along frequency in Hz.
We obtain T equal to 0.8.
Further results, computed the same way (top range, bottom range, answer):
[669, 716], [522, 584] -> 1.02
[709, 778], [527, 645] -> 0.88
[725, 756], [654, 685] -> 0.89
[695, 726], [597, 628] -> 1.20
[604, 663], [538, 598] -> 0.85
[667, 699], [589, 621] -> 1.14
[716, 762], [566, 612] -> 0.87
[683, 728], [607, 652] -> 1.22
